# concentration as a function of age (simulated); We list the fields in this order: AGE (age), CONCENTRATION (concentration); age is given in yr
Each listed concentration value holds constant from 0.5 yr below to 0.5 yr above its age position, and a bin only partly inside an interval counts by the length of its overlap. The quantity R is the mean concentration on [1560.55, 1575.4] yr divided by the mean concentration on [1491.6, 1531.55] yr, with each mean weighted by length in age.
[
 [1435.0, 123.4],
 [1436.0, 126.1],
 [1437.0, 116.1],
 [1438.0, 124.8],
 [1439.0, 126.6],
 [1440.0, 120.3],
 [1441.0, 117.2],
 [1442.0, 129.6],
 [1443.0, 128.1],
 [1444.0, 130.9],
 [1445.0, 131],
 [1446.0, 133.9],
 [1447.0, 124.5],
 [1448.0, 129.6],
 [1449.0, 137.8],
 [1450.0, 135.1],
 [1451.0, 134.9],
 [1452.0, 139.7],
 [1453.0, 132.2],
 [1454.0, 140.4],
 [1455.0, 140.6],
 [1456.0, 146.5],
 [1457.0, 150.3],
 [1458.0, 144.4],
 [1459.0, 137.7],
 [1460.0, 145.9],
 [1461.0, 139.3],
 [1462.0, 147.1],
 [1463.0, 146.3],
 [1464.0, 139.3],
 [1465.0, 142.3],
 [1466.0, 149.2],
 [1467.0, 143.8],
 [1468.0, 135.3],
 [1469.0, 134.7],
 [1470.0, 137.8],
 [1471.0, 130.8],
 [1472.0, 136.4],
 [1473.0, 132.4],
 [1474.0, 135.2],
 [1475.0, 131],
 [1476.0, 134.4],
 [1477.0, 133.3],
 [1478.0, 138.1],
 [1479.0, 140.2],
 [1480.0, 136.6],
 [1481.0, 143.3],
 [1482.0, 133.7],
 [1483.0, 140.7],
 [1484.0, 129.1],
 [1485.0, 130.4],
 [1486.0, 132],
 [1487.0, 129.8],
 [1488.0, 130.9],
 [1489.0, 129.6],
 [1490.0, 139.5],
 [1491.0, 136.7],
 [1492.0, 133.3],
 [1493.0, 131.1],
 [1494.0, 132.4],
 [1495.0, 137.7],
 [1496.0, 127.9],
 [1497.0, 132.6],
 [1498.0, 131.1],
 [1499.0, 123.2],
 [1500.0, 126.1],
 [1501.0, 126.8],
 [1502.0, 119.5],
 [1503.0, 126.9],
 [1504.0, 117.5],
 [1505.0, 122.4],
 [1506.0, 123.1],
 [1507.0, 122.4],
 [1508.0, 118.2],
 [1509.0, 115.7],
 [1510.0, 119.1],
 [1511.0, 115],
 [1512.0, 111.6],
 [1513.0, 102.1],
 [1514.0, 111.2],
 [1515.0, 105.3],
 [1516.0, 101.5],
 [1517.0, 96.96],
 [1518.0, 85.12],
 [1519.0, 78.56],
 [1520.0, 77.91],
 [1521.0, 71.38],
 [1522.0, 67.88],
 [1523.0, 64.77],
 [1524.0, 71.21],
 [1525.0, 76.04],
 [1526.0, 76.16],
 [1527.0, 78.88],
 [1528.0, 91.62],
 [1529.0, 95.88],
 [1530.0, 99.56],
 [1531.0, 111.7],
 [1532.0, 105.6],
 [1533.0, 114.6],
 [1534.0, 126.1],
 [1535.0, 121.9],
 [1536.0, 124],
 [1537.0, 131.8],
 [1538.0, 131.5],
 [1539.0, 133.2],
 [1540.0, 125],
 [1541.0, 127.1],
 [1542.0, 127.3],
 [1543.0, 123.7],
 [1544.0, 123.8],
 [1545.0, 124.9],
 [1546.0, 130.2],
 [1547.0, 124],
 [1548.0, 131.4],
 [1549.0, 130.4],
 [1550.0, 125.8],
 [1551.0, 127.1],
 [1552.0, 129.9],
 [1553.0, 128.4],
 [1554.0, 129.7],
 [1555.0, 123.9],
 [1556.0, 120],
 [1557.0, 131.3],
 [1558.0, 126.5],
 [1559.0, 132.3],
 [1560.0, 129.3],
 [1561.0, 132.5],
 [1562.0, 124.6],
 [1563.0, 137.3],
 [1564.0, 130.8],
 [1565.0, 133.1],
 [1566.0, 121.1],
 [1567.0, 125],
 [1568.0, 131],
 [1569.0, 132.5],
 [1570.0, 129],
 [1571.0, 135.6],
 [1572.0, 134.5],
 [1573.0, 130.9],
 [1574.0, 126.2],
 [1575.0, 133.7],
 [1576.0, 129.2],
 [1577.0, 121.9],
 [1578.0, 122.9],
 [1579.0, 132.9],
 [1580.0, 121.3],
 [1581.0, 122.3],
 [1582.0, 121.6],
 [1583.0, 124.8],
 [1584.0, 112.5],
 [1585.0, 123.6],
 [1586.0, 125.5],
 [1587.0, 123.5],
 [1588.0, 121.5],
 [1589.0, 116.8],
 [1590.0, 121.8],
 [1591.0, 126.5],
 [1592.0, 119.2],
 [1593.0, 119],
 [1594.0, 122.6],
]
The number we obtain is 1.22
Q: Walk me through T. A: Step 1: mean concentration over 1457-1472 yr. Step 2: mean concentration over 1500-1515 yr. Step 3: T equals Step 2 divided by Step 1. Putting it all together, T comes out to 0.83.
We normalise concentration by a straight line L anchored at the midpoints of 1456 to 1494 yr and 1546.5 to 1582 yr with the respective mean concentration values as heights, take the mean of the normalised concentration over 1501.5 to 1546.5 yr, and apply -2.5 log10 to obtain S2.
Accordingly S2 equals 0.224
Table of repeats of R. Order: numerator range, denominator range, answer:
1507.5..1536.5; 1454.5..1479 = 0.70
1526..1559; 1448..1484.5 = 0.87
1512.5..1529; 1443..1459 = 0.62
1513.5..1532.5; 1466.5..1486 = 0.65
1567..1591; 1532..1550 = 1.00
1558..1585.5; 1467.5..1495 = 0.95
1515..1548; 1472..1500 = 0.79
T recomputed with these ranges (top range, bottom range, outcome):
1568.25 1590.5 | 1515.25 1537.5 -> 1.33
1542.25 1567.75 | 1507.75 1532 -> 1.37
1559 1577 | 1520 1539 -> 1.33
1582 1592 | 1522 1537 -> 1.25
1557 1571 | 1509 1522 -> 1.33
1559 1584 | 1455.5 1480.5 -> 0.92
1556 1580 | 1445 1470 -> 0.93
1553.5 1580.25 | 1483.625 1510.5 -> 1.01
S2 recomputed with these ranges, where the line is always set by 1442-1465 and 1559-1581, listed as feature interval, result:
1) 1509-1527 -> 0.42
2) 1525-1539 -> 0.22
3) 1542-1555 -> 0.03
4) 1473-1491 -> 0.01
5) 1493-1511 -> 0.08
